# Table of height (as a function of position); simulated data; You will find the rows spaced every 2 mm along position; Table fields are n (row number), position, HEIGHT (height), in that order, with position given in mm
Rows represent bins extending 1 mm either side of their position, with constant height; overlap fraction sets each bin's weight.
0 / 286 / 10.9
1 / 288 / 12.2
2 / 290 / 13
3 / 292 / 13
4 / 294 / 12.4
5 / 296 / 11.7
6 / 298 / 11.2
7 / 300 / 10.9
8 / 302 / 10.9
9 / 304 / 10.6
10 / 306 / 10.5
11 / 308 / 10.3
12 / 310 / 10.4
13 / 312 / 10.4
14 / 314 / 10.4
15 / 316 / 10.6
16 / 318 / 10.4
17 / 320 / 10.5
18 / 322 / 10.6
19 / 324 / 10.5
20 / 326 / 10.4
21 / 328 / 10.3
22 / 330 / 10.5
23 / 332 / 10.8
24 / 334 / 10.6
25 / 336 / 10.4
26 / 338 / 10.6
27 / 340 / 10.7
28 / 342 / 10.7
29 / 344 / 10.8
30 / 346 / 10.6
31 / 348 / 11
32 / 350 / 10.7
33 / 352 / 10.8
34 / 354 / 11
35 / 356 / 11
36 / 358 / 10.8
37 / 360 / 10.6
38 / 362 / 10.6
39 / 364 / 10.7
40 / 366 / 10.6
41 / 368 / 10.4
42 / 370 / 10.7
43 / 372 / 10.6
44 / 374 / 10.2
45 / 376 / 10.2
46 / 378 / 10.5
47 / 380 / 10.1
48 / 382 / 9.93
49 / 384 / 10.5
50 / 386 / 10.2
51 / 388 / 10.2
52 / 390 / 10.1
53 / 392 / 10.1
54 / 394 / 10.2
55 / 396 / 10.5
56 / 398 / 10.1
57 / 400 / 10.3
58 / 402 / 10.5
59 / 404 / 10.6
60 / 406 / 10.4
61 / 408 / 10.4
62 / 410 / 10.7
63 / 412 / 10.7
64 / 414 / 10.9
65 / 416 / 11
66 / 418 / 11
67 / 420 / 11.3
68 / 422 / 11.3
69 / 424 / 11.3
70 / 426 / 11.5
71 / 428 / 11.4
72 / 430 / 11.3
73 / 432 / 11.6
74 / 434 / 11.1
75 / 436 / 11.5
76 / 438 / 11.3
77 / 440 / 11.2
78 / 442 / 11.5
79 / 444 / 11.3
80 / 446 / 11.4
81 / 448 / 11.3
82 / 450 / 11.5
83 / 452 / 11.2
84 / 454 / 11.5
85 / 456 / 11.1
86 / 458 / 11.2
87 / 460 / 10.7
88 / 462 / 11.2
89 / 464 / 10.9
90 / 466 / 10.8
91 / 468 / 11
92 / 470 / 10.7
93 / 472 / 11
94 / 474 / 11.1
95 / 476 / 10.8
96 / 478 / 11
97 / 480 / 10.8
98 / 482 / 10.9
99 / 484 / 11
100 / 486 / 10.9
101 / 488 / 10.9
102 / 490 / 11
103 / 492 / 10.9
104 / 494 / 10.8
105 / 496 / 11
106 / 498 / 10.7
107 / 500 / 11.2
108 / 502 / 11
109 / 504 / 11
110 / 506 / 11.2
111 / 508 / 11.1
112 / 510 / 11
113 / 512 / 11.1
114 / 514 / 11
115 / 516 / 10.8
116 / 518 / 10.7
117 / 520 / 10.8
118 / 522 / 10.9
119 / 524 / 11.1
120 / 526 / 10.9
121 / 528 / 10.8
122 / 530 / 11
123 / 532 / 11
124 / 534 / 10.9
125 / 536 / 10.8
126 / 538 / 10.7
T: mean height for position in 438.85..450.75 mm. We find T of 11.4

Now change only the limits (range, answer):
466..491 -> 10.9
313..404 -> 10.5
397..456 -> 11.1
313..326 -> 10.5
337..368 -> 10.7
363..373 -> 10.6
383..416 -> 10.4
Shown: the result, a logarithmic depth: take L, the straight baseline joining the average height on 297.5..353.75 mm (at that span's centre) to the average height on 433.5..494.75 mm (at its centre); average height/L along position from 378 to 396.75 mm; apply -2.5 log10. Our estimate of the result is 0.06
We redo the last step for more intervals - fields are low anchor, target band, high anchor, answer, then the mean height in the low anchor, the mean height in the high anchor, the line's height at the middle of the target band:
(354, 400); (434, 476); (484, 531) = -0.04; 10.4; 10.9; 10.7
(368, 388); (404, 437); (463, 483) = -0.05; 10.3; 10.9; 10.6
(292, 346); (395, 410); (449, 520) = 0.05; 10.7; 11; 10.9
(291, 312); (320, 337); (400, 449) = 0.06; 11.2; 11.1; 11.1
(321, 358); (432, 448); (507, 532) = -0.05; 10.7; 10.9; 10.8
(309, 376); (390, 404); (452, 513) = 0.05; 10.6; 11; 10.7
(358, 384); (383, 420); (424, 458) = 0.04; 10.4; 11.4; 10.8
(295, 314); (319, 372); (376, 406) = -0.01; 10.7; 10.3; 10.5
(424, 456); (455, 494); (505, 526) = 0.02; 11.4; 11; 11.2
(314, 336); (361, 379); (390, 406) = -0.01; 10.5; 10.3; 10.4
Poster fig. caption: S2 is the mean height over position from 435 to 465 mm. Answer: 11.3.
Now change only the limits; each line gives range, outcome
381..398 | 10.2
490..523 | 11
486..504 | 10.9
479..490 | 10.9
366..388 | 10.3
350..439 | 10.7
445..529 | 11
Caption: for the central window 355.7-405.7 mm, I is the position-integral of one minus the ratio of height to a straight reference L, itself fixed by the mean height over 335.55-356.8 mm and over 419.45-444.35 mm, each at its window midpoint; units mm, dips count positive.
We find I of 2.72 mm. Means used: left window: 10.8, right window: 11.4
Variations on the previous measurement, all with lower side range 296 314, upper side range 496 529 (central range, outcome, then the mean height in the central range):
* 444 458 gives -0.57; 11.3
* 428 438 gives -0.47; 11.4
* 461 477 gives -0.05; 10.9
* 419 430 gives -0.52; 11.4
